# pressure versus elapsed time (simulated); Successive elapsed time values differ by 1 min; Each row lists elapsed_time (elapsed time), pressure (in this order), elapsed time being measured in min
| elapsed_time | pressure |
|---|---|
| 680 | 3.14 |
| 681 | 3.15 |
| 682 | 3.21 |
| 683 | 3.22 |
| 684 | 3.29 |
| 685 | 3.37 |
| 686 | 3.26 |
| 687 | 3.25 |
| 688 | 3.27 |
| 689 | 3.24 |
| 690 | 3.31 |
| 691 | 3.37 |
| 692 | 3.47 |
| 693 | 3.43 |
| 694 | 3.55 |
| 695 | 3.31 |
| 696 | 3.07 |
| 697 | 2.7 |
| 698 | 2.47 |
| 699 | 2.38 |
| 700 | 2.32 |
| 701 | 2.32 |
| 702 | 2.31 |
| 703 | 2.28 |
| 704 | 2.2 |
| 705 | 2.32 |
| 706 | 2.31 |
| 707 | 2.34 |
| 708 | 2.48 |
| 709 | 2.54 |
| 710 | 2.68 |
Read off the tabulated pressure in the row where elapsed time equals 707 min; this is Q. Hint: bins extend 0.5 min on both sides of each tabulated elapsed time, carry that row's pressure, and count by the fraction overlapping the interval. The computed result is 2.34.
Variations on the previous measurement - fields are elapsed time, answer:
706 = 2.31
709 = 2.54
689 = 3.24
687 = 3.25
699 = 2.38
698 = 2.47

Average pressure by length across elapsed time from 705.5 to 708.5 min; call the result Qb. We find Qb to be 2.38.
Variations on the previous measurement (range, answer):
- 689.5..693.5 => 3.4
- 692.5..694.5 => 3.49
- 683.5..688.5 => 3.29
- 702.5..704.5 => 2.24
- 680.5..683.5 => 3.19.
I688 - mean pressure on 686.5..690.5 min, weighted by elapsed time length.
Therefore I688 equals 3.27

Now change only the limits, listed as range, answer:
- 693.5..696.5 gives 3.31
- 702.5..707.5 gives 2.29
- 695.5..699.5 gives 2.65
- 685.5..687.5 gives 3.25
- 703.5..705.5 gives 2.26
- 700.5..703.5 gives 2.3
